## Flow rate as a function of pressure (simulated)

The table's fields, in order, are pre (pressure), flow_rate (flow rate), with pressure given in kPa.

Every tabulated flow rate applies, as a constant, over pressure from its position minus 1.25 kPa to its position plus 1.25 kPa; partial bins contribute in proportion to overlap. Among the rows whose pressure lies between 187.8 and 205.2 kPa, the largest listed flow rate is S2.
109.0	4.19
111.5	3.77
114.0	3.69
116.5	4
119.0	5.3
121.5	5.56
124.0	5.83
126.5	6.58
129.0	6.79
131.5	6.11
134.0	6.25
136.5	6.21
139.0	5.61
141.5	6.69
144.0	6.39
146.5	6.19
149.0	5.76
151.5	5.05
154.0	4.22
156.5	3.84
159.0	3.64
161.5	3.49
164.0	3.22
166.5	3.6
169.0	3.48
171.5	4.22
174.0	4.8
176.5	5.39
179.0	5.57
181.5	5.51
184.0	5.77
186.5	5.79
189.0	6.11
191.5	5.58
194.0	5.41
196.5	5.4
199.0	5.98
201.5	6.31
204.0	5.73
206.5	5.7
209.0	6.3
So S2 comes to 6.31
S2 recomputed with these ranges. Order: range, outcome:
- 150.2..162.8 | 5.05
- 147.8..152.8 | 5.76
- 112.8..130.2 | 6.79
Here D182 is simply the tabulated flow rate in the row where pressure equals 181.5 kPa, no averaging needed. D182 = 5.51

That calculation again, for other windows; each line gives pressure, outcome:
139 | 5.61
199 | 5.98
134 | 6.25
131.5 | 6.11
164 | 3.22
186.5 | 5.79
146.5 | 6.19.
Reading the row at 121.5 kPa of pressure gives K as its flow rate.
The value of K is 5.56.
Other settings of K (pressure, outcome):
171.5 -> 4.22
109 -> 4.19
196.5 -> 5.4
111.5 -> 3.77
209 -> 6.3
